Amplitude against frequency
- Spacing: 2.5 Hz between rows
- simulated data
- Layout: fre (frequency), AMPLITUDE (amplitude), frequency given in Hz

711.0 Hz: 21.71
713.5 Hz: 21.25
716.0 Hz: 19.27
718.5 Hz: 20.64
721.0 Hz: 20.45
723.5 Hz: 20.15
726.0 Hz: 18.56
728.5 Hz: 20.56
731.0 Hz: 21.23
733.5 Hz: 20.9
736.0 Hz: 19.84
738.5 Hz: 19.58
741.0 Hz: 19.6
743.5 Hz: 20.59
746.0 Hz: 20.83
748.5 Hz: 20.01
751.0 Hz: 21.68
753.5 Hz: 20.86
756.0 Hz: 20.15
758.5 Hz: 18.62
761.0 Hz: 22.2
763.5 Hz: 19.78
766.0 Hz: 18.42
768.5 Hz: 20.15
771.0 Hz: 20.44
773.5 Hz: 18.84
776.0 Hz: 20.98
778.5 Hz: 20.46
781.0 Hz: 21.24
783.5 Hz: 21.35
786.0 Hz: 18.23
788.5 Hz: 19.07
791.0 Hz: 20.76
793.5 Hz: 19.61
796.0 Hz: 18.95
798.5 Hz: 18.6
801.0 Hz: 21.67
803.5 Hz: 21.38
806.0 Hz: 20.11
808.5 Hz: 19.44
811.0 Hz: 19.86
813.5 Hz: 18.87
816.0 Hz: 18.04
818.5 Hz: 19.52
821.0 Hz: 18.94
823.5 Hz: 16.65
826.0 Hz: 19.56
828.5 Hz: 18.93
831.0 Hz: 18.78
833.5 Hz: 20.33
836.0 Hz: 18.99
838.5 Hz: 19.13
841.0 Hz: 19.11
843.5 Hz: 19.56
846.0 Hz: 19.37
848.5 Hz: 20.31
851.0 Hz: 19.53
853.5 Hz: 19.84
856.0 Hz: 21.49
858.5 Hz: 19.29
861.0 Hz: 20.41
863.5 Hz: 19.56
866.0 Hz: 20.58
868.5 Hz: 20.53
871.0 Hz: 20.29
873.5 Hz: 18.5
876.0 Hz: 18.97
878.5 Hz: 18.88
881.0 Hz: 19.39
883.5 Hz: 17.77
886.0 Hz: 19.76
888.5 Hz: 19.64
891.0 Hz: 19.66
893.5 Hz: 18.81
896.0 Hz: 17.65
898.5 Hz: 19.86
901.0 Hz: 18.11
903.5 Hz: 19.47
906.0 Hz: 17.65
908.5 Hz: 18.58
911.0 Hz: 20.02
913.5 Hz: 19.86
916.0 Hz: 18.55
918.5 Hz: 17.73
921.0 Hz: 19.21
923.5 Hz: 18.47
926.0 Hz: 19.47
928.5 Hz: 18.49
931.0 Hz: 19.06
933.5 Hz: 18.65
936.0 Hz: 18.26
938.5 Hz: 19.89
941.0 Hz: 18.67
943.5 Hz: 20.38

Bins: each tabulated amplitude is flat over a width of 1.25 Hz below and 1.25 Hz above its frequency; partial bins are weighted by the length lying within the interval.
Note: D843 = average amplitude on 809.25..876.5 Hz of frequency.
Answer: 19.4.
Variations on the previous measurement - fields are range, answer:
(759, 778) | 20.1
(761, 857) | 19.7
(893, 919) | 18.8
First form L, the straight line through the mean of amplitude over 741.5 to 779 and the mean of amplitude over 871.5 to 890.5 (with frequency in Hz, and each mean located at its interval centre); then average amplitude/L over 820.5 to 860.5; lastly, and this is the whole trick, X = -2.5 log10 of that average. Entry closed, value 0.004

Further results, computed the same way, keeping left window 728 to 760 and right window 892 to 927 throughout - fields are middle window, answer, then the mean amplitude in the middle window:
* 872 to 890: 0.00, 19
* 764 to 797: 0.01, 19.9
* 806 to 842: 0.03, 19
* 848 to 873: -0.05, 20.1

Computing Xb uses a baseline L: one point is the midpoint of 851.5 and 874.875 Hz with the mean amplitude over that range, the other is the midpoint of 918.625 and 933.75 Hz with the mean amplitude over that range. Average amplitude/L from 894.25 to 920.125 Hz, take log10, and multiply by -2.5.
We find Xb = 0.02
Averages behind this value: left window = 20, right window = 18.8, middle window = 18.8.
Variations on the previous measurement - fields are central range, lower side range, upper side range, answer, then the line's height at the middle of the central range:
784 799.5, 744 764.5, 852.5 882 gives 0.053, 20.3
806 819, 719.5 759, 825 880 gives 0.035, 19.9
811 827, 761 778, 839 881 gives 0.066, 19.8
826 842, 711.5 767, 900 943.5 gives 0.017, 19.5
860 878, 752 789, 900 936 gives -0.031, 19.2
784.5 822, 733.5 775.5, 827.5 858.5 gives 0.016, 19.8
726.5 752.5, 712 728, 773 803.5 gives -0.018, 20.1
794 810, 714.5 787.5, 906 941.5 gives -0.011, 19.8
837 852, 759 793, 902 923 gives -0.001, 19.5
